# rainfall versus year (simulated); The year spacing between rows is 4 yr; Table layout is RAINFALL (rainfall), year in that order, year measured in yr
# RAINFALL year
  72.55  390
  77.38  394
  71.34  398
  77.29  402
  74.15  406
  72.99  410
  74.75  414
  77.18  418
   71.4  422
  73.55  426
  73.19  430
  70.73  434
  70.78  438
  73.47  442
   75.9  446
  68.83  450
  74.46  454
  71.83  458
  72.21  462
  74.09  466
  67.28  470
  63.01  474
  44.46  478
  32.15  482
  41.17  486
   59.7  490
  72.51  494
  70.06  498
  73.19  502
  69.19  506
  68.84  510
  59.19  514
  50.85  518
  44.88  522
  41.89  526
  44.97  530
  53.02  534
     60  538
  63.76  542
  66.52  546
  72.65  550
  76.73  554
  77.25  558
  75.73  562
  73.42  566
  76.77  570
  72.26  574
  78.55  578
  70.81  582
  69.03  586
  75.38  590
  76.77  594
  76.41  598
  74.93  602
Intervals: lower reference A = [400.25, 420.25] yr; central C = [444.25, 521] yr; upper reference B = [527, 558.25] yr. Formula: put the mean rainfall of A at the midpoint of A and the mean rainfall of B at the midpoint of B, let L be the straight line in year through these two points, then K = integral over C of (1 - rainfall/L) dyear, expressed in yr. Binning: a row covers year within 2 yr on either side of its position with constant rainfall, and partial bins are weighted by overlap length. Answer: 5.8 yr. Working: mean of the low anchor 75.2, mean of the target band 63.3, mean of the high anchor 62.9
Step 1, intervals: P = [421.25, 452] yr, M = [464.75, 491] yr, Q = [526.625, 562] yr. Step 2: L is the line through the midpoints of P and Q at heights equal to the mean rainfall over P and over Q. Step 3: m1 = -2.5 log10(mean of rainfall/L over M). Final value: 0.27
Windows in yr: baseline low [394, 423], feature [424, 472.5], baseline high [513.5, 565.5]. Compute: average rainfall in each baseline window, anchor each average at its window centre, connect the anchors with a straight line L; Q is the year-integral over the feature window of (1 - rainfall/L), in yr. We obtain -1.2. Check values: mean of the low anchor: 74.5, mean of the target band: 72.1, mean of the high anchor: 61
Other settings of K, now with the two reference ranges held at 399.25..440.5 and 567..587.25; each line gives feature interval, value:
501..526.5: 5.18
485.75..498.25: 1.91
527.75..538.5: 3.25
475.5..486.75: 5.12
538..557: 1.13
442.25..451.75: 0.12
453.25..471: 0.37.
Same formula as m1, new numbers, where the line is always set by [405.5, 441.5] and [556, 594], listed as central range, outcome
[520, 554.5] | 0.28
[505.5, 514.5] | 0.12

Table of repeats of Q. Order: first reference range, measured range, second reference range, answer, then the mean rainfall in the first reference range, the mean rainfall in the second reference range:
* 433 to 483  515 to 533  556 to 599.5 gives 6.15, 66.7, 74.7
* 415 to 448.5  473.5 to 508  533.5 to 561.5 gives 6.10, 73.3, 68.3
